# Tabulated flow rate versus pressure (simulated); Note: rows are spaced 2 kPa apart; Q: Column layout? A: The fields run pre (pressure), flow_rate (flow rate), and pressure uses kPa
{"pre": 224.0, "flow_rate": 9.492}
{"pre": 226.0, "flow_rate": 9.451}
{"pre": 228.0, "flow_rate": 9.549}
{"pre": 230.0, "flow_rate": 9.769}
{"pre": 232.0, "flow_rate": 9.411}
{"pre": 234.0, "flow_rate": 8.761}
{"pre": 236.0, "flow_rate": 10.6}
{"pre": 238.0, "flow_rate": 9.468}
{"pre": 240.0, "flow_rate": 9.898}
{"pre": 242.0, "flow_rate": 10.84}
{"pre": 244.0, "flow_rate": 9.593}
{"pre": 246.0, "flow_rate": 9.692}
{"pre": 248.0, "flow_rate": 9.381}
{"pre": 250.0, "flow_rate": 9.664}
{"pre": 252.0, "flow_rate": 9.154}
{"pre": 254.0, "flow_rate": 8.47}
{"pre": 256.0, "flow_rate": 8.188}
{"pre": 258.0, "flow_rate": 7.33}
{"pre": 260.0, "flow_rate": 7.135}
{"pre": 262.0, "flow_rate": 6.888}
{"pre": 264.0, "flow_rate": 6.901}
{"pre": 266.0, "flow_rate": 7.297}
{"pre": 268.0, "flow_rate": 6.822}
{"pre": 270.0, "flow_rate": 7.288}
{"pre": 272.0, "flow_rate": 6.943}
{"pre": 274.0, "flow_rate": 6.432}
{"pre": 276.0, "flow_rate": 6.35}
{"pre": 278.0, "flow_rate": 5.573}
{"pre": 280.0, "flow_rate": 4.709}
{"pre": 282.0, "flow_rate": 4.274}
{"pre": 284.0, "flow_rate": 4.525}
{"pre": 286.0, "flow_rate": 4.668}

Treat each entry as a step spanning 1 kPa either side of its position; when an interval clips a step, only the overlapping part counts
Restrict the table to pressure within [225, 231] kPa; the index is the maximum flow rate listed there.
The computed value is 9.769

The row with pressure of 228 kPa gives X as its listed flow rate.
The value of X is 9.549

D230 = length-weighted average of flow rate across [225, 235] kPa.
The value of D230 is 9.39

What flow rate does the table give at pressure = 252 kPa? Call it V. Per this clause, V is 9.154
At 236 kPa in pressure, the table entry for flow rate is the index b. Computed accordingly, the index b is 10.6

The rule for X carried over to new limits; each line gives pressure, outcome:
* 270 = 7.288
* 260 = 7.135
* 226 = 9.451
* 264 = 6.901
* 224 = 9.492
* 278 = 5.573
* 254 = 8.47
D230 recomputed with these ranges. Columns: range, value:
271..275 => 6.69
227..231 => 9.66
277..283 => 4.85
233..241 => 9.68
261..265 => 6.89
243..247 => 9.64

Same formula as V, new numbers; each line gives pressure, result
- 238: 9.468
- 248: 9.381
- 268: 6.822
